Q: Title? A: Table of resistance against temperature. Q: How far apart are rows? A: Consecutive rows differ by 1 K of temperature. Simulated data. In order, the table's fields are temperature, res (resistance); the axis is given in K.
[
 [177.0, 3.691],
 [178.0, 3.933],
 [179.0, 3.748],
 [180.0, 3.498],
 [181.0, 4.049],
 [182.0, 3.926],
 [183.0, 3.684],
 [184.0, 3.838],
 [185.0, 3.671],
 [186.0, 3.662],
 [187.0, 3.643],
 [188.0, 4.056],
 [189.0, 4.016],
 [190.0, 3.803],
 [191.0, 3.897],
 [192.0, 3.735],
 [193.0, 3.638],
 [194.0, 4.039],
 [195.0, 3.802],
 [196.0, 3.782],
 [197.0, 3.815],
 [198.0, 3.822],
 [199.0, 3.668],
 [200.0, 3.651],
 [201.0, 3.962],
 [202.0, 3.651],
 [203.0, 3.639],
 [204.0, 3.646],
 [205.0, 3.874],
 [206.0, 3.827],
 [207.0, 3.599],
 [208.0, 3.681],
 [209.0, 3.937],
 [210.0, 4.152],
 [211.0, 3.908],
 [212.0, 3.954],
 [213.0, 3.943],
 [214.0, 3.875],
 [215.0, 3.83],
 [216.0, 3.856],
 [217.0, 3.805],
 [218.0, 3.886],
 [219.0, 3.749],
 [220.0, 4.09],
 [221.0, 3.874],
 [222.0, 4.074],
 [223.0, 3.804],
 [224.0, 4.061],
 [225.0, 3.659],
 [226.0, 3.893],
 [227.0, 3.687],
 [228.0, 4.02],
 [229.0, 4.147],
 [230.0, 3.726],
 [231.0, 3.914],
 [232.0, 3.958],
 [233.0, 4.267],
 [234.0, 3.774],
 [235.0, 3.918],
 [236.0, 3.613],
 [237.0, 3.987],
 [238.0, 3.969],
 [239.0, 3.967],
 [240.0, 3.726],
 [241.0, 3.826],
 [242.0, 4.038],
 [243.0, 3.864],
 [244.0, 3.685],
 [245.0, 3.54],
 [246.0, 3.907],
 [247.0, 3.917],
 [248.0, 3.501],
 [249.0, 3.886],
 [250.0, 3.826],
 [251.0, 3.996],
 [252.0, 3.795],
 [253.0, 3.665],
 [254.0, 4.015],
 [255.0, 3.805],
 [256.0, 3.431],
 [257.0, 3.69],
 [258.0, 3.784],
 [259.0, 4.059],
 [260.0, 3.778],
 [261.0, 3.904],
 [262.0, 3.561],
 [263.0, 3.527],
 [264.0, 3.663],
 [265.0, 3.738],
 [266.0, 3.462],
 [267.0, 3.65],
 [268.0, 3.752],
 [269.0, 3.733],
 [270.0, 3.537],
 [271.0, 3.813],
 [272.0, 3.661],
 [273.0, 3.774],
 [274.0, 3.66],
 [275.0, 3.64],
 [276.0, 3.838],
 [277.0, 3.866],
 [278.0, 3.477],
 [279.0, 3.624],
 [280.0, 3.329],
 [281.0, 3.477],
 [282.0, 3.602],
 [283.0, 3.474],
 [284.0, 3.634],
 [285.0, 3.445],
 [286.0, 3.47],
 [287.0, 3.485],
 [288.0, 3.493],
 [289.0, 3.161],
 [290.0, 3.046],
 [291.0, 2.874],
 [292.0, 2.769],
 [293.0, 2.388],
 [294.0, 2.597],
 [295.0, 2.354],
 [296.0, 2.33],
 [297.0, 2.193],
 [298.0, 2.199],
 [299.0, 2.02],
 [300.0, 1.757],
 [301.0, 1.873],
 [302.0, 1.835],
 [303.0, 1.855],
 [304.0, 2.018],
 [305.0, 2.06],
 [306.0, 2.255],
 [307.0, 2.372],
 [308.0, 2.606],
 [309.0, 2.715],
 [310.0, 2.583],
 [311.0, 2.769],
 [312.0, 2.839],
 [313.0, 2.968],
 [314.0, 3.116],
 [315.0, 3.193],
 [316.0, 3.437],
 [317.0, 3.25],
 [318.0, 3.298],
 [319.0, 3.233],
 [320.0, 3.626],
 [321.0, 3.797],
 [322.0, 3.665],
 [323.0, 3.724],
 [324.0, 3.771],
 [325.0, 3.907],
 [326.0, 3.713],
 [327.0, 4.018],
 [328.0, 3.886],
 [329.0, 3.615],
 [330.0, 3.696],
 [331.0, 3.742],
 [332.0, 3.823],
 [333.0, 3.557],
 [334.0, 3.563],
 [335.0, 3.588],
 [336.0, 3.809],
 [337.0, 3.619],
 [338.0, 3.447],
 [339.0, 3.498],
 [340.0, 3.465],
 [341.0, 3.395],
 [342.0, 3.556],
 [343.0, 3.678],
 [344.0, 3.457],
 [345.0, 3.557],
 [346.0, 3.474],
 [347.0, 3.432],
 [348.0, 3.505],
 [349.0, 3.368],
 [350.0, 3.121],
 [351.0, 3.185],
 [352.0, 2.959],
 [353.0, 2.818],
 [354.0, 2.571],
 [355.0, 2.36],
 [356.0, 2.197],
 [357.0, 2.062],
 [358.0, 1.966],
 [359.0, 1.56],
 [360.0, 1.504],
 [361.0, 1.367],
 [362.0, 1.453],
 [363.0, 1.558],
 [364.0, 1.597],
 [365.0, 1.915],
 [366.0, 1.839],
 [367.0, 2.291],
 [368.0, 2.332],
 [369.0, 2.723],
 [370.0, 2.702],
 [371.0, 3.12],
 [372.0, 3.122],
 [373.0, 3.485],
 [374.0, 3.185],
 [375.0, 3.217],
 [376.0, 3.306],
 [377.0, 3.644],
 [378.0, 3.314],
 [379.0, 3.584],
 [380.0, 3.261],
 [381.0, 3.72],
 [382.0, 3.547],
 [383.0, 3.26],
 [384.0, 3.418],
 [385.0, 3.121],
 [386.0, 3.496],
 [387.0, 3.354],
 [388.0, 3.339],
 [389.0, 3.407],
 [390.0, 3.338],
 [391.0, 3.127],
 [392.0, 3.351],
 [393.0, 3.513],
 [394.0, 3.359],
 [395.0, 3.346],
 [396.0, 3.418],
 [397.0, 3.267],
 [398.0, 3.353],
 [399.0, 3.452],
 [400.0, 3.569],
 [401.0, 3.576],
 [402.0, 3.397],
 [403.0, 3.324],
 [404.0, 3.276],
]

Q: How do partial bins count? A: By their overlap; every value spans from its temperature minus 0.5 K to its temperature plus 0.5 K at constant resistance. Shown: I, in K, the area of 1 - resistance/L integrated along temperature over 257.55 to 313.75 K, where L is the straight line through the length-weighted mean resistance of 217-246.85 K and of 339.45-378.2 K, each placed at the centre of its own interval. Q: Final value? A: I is 5.4 K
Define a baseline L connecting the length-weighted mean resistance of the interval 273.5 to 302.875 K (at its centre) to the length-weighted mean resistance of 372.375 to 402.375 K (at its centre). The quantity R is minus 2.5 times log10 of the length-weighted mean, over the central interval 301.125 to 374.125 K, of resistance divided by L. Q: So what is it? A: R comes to 0.08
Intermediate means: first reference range 2.98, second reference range 3.39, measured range 2.96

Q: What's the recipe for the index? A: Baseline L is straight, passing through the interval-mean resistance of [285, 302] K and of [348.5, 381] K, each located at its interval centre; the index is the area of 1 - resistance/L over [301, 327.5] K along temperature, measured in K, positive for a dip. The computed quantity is -3.9 K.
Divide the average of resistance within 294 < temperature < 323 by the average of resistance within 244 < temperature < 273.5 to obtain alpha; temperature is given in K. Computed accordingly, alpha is 0.7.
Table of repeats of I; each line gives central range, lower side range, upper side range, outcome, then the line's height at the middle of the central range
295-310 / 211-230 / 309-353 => 5.9 K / 3.56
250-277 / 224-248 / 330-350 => 0.4 K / 3.78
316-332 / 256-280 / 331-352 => -0.5 K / 3.54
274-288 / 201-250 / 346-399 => -0.3 K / 3.5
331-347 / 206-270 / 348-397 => -2.4 K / 3.1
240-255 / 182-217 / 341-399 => -1.0 K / 3.57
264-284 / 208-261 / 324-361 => 0.0 K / 3.63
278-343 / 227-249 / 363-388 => 5.2 K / 3.41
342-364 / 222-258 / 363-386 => 3.5 K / 3.11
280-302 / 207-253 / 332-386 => 4.0 K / 3.44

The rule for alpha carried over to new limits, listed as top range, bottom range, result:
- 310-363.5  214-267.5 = 0.83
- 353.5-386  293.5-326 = 0.96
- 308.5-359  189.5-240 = 0.85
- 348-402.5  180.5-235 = 0.76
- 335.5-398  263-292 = 0.85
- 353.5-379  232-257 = 0.64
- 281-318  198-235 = 0.71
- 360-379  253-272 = 0.69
